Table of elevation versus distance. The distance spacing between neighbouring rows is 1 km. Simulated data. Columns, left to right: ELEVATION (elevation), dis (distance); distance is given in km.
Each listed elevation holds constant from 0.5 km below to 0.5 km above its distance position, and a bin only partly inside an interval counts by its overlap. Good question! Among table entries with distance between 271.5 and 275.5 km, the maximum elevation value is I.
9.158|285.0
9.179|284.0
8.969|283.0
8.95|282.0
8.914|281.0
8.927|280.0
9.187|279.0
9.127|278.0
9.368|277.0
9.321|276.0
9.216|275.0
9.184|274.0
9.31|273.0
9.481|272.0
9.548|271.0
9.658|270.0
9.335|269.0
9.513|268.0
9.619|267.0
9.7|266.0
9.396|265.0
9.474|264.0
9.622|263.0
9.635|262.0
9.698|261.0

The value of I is 9.481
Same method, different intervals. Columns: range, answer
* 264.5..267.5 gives 9.7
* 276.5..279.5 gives 9.368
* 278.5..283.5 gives 9.187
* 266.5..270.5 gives 9.658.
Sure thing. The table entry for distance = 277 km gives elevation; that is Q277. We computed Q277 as 9.368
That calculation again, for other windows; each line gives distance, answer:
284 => 9.179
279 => 9.187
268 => 9.513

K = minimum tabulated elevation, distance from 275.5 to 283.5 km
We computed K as 8.914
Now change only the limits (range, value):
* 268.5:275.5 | 9.184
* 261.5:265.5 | 9.396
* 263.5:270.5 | 9.335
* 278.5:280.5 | 8.927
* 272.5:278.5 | 9.127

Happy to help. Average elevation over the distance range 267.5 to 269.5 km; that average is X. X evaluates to 9.42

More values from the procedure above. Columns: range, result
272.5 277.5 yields 9.28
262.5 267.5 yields 9.56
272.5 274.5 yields 9.25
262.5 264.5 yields 9.55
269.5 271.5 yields 9.6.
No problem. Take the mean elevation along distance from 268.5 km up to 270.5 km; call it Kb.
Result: 9.5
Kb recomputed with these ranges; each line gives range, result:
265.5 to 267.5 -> 9.66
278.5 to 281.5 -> 9.01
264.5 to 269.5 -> 9.51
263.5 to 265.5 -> 9.44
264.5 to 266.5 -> 9.55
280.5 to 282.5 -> 8.93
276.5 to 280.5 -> 9.15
